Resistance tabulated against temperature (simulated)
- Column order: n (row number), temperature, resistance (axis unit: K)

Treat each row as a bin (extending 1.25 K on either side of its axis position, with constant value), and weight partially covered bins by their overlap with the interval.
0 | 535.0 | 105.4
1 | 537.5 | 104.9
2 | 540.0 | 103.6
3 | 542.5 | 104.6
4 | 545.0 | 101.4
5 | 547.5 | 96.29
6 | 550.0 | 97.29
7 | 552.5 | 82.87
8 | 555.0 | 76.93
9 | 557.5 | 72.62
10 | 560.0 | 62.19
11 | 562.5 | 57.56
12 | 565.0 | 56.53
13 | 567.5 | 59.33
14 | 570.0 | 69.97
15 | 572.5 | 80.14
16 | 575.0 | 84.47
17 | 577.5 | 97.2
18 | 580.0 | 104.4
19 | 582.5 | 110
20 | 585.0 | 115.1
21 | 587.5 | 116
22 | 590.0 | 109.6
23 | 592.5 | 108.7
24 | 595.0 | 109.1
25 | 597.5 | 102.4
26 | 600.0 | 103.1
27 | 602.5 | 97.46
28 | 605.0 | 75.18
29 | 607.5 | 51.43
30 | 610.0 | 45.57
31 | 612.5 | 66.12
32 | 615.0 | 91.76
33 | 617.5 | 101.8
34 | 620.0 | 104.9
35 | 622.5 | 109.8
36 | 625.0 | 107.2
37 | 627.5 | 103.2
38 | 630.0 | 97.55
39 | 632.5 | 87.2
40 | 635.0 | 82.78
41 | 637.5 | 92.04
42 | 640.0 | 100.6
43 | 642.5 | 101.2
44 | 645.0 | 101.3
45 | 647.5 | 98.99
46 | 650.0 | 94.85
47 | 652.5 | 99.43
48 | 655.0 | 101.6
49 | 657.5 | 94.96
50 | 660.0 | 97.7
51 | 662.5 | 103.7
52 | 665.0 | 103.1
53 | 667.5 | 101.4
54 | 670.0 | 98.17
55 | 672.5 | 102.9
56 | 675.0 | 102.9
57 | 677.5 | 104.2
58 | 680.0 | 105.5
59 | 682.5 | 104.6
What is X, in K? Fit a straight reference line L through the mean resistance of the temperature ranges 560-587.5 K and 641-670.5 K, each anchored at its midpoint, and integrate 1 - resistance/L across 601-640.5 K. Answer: 2.08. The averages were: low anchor 84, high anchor 99.7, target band 88.3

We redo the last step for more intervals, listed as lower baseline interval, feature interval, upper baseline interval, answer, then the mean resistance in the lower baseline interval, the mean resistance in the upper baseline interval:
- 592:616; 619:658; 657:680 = -2.22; 84.3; 101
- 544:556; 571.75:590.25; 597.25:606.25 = -1.93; 91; 93.7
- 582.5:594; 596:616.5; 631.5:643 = 4.94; 112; 92.3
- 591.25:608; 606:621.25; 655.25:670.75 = 2.99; 94.3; 100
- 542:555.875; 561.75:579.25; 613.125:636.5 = 3.87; 93.1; 97.5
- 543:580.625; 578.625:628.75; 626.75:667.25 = -4.70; 80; 97.5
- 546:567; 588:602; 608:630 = -3.69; 75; 90.3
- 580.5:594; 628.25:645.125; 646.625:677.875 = 1.54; 111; 100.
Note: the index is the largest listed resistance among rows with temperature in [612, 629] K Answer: 109.8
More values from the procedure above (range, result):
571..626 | 116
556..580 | 104.4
